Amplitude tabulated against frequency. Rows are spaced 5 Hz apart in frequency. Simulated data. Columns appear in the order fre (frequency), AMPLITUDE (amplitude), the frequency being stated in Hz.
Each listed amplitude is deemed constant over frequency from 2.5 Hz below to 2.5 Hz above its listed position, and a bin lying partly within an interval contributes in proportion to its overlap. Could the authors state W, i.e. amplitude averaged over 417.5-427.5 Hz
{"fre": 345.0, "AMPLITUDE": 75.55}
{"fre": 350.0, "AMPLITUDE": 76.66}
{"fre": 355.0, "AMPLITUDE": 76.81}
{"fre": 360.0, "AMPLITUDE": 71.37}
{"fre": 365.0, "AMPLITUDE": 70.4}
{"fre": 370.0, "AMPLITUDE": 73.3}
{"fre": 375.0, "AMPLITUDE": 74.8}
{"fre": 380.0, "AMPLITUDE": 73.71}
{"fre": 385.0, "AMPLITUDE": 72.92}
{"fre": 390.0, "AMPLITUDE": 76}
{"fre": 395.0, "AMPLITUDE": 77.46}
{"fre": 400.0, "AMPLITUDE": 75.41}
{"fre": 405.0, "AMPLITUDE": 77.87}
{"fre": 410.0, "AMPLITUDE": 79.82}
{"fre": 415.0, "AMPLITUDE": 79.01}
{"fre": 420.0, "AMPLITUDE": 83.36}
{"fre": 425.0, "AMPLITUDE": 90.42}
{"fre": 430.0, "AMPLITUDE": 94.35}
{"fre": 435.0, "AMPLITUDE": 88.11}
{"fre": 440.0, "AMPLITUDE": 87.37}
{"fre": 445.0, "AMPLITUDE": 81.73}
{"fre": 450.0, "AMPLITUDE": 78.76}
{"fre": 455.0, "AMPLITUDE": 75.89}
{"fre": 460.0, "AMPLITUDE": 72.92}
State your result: 86.9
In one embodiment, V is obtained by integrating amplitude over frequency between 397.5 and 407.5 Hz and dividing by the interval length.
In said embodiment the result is 76.6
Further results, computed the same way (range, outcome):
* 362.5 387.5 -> 73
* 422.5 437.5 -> 91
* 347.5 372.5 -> 73.7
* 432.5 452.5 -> 84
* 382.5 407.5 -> 75.9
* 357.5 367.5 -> 70.9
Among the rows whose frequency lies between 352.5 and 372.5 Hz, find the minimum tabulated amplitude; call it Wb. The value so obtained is 70.4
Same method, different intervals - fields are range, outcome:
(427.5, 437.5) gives 88.11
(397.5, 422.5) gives 75.41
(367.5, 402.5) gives 72.92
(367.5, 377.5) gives 73.3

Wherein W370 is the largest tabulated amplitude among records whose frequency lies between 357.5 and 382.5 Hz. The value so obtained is 74.8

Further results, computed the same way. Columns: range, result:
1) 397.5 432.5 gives 94.35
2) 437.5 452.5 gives 87.37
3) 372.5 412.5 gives 79.82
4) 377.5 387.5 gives 73.71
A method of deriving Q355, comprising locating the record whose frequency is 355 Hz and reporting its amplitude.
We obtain 76.81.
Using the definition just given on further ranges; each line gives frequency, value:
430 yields 94.35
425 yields 90.42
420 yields 83.36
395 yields 77.46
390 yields 76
